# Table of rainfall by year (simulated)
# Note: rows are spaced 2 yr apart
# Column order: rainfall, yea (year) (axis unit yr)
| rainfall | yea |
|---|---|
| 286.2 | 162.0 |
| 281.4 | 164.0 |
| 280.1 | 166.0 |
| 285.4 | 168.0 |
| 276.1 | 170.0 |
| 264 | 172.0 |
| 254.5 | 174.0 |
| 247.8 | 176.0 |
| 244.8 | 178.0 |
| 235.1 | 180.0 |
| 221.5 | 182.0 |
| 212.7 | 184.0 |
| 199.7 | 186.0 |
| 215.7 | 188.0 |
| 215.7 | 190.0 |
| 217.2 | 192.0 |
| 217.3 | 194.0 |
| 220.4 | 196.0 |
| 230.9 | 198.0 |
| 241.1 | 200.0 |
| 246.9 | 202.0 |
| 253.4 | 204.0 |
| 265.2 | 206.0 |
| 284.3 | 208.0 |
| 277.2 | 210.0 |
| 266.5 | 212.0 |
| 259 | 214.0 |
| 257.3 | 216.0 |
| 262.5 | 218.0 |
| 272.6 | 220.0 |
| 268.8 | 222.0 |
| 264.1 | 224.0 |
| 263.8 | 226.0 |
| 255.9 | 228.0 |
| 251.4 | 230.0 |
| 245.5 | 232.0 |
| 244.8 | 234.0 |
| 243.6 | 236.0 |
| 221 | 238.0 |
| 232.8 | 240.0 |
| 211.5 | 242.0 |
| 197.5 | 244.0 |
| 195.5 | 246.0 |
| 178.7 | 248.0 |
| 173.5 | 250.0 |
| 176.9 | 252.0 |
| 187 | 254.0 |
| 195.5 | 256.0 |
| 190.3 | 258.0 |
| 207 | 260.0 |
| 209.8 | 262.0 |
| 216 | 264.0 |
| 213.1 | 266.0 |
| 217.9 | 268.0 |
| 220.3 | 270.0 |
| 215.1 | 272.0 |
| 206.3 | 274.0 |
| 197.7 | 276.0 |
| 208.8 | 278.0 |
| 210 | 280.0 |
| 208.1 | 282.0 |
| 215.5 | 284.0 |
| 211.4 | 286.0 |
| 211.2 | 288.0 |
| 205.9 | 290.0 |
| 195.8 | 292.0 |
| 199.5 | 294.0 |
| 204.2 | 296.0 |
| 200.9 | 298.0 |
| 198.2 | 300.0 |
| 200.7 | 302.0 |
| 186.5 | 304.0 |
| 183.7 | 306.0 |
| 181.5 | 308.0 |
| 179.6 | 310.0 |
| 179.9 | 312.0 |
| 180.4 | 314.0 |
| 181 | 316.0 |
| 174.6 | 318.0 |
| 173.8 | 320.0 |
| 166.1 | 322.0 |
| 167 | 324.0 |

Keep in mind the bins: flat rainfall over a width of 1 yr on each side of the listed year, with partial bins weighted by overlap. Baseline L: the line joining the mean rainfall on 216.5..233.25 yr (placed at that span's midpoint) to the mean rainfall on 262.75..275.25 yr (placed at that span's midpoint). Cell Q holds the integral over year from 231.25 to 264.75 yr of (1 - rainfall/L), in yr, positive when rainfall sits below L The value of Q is 4.15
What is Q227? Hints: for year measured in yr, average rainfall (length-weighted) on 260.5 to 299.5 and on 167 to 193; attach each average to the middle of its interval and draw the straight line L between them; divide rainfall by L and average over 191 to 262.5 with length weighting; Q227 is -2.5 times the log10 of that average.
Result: -0.04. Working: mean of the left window 238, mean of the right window 209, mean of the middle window 233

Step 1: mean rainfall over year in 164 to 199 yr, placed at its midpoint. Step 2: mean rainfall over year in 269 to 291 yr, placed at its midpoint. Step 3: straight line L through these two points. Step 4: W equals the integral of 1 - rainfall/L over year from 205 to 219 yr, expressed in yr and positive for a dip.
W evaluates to -2.28 yr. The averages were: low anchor 239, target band 267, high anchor 210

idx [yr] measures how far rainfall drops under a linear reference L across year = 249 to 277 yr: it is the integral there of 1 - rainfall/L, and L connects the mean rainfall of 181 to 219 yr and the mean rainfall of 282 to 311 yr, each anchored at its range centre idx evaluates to 1.4 yr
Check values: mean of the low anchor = 240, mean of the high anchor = 199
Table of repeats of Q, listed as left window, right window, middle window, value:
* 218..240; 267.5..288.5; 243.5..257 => 2.8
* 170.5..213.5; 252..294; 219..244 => -2.5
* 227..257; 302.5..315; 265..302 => -2.5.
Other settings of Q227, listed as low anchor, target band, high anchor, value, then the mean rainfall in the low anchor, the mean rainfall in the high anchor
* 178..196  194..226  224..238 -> -0.10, 219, 250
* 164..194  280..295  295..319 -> -0.06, 241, 188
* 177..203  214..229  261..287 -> -0.20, 225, 212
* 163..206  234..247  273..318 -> 0.00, 242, 197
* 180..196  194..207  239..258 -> -0.14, 216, 194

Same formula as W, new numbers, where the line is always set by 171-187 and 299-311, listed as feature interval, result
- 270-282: -0.58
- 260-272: -0.71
